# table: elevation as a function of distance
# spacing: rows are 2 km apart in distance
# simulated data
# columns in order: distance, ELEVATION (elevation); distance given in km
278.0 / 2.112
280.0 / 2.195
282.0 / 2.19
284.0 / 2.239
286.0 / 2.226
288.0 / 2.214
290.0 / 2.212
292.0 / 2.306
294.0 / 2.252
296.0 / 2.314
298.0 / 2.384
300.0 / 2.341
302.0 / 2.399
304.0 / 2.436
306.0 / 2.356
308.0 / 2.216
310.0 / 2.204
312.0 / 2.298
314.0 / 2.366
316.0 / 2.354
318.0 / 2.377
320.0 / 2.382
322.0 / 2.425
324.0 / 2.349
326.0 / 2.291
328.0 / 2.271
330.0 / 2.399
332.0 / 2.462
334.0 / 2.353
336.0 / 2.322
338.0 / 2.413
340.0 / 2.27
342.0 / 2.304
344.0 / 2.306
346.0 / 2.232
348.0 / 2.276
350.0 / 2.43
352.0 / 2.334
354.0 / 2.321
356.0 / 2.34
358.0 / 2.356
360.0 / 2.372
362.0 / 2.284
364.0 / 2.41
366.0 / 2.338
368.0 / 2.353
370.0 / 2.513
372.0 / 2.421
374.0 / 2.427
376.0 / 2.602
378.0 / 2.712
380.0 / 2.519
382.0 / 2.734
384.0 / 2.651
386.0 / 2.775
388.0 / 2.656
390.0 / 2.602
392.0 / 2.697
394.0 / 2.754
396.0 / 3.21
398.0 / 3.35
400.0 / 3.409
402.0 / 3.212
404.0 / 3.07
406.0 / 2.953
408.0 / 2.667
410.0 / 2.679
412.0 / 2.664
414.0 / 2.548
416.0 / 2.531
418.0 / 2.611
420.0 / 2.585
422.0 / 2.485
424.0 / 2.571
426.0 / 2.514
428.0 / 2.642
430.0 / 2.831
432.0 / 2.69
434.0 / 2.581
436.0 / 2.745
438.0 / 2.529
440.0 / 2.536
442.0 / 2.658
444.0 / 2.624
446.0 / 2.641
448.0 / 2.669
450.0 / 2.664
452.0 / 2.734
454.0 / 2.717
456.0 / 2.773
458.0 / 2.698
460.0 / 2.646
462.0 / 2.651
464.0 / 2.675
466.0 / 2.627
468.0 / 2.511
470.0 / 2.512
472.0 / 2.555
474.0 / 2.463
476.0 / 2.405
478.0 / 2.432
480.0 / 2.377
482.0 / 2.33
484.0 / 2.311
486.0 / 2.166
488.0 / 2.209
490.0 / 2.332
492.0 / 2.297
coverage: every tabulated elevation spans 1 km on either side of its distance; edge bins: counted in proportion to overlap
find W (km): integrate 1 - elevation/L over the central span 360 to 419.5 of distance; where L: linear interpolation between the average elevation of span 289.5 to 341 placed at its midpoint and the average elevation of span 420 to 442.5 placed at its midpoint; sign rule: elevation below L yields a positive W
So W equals -4.2 km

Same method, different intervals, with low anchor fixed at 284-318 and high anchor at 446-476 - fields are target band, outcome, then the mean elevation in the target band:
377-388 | -0.92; 2.68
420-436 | -0.38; 2.62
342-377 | 0.78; 2.37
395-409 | -3.44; 3.12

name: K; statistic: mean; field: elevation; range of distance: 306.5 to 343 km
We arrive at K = 2.34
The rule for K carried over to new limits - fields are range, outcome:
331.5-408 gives 2.57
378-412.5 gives 2.86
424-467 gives 2.66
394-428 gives 2.81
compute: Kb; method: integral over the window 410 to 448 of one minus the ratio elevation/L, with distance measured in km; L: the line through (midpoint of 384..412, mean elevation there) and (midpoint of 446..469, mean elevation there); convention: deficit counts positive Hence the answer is 2.3 km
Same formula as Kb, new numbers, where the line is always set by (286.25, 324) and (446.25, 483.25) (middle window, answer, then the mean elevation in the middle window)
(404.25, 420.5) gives -1.2 km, 2.68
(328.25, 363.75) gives 0.7 km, 2.34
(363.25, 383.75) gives -0.6 km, 2.51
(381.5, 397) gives -1.9 km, 2.76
